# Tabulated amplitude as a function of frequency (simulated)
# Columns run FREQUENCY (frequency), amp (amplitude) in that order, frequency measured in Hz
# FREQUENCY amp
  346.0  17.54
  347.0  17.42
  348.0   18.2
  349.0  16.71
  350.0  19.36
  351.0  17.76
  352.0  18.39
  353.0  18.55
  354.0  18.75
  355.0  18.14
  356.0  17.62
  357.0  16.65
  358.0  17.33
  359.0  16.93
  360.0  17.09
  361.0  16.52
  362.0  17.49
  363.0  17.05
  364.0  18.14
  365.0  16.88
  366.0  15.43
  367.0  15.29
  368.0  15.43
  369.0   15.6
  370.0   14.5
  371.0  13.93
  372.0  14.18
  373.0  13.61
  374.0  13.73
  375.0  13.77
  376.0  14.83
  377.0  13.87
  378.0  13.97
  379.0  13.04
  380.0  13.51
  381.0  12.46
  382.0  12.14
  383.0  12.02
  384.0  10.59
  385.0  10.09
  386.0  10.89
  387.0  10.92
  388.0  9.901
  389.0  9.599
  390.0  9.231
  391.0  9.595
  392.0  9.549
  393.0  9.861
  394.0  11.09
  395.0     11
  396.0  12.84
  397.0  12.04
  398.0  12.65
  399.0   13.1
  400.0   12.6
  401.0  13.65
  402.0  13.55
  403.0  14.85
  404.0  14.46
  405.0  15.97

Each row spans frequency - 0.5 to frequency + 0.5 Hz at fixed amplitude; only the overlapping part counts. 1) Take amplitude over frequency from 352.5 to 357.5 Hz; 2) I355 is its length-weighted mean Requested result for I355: 17.9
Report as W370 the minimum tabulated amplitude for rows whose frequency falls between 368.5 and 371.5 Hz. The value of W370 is 13.93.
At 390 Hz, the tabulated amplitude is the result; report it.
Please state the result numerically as 9.231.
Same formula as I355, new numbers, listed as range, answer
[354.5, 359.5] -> 17.3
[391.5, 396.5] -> 10.9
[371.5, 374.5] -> 13.8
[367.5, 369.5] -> 15.5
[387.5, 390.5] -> 9.58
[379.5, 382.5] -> 12.7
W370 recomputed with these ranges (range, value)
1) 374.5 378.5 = 13.77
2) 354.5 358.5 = 16.65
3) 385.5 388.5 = 9.901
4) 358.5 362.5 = 16.52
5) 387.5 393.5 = 9.231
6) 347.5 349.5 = 16.71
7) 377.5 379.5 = 13.04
